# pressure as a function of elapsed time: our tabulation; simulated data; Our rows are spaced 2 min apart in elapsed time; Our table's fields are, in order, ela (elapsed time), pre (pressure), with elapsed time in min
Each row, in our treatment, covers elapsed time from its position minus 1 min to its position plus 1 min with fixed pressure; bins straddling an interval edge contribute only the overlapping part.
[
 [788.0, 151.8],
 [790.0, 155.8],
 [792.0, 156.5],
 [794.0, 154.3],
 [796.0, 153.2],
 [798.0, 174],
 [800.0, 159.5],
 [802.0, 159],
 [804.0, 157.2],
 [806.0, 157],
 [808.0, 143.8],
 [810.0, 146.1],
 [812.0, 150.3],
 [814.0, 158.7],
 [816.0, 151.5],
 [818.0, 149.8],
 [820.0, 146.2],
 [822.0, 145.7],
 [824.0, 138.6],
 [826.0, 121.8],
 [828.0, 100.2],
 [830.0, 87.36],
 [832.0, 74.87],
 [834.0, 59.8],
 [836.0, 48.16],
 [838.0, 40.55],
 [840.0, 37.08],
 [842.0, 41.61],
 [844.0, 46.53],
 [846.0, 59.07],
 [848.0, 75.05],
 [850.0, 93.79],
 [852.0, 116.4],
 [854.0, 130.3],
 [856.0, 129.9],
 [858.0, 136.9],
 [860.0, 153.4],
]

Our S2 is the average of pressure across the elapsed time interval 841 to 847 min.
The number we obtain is 49.1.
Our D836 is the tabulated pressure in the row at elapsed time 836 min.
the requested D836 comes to 48.16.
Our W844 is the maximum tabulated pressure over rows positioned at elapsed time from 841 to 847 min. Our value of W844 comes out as 59.07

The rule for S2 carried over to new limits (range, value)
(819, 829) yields 130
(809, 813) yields 148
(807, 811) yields 145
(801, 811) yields 153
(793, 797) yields 154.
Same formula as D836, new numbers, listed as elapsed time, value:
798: 174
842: 41.61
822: 145.7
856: 129.9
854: 130.3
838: 40.55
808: 143.8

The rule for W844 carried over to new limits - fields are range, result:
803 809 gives 157.2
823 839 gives 138.6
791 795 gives 156.5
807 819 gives 158.7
